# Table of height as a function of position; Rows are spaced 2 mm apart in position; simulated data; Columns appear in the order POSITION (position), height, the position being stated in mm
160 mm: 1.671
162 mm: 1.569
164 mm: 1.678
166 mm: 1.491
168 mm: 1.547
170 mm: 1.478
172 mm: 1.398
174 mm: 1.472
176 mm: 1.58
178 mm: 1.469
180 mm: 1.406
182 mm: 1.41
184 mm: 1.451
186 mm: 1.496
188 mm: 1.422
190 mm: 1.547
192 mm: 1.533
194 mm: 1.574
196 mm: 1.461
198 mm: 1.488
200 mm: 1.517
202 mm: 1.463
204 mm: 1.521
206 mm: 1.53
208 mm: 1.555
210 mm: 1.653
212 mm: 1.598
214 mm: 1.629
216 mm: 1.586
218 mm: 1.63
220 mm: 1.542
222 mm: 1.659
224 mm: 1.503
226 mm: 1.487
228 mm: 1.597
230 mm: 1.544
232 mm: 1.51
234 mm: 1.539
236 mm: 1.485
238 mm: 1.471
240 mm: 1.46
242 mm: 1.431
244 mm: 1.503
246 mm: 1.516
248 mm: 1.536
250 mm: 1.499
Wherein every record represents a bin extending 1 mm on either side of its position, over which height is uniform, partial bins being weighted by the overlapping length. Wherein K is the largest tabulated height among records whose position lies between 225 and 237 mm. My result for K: 1.597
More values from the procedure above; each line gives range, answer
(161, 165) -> 1.678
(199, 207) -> 1.53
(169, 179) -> 1.58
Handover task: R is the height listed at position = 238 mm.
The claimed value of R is 1.471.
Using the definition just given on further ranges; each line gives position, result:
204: 1.521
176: 1.58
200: 1.517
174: 1.472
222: 1.659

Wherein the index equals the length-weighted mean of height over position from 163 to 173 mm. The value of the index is 1.52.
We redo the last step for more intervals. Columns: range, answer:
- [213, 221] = 1.6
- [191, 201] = 1.51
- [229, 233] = 1.53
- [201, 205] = 1.49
